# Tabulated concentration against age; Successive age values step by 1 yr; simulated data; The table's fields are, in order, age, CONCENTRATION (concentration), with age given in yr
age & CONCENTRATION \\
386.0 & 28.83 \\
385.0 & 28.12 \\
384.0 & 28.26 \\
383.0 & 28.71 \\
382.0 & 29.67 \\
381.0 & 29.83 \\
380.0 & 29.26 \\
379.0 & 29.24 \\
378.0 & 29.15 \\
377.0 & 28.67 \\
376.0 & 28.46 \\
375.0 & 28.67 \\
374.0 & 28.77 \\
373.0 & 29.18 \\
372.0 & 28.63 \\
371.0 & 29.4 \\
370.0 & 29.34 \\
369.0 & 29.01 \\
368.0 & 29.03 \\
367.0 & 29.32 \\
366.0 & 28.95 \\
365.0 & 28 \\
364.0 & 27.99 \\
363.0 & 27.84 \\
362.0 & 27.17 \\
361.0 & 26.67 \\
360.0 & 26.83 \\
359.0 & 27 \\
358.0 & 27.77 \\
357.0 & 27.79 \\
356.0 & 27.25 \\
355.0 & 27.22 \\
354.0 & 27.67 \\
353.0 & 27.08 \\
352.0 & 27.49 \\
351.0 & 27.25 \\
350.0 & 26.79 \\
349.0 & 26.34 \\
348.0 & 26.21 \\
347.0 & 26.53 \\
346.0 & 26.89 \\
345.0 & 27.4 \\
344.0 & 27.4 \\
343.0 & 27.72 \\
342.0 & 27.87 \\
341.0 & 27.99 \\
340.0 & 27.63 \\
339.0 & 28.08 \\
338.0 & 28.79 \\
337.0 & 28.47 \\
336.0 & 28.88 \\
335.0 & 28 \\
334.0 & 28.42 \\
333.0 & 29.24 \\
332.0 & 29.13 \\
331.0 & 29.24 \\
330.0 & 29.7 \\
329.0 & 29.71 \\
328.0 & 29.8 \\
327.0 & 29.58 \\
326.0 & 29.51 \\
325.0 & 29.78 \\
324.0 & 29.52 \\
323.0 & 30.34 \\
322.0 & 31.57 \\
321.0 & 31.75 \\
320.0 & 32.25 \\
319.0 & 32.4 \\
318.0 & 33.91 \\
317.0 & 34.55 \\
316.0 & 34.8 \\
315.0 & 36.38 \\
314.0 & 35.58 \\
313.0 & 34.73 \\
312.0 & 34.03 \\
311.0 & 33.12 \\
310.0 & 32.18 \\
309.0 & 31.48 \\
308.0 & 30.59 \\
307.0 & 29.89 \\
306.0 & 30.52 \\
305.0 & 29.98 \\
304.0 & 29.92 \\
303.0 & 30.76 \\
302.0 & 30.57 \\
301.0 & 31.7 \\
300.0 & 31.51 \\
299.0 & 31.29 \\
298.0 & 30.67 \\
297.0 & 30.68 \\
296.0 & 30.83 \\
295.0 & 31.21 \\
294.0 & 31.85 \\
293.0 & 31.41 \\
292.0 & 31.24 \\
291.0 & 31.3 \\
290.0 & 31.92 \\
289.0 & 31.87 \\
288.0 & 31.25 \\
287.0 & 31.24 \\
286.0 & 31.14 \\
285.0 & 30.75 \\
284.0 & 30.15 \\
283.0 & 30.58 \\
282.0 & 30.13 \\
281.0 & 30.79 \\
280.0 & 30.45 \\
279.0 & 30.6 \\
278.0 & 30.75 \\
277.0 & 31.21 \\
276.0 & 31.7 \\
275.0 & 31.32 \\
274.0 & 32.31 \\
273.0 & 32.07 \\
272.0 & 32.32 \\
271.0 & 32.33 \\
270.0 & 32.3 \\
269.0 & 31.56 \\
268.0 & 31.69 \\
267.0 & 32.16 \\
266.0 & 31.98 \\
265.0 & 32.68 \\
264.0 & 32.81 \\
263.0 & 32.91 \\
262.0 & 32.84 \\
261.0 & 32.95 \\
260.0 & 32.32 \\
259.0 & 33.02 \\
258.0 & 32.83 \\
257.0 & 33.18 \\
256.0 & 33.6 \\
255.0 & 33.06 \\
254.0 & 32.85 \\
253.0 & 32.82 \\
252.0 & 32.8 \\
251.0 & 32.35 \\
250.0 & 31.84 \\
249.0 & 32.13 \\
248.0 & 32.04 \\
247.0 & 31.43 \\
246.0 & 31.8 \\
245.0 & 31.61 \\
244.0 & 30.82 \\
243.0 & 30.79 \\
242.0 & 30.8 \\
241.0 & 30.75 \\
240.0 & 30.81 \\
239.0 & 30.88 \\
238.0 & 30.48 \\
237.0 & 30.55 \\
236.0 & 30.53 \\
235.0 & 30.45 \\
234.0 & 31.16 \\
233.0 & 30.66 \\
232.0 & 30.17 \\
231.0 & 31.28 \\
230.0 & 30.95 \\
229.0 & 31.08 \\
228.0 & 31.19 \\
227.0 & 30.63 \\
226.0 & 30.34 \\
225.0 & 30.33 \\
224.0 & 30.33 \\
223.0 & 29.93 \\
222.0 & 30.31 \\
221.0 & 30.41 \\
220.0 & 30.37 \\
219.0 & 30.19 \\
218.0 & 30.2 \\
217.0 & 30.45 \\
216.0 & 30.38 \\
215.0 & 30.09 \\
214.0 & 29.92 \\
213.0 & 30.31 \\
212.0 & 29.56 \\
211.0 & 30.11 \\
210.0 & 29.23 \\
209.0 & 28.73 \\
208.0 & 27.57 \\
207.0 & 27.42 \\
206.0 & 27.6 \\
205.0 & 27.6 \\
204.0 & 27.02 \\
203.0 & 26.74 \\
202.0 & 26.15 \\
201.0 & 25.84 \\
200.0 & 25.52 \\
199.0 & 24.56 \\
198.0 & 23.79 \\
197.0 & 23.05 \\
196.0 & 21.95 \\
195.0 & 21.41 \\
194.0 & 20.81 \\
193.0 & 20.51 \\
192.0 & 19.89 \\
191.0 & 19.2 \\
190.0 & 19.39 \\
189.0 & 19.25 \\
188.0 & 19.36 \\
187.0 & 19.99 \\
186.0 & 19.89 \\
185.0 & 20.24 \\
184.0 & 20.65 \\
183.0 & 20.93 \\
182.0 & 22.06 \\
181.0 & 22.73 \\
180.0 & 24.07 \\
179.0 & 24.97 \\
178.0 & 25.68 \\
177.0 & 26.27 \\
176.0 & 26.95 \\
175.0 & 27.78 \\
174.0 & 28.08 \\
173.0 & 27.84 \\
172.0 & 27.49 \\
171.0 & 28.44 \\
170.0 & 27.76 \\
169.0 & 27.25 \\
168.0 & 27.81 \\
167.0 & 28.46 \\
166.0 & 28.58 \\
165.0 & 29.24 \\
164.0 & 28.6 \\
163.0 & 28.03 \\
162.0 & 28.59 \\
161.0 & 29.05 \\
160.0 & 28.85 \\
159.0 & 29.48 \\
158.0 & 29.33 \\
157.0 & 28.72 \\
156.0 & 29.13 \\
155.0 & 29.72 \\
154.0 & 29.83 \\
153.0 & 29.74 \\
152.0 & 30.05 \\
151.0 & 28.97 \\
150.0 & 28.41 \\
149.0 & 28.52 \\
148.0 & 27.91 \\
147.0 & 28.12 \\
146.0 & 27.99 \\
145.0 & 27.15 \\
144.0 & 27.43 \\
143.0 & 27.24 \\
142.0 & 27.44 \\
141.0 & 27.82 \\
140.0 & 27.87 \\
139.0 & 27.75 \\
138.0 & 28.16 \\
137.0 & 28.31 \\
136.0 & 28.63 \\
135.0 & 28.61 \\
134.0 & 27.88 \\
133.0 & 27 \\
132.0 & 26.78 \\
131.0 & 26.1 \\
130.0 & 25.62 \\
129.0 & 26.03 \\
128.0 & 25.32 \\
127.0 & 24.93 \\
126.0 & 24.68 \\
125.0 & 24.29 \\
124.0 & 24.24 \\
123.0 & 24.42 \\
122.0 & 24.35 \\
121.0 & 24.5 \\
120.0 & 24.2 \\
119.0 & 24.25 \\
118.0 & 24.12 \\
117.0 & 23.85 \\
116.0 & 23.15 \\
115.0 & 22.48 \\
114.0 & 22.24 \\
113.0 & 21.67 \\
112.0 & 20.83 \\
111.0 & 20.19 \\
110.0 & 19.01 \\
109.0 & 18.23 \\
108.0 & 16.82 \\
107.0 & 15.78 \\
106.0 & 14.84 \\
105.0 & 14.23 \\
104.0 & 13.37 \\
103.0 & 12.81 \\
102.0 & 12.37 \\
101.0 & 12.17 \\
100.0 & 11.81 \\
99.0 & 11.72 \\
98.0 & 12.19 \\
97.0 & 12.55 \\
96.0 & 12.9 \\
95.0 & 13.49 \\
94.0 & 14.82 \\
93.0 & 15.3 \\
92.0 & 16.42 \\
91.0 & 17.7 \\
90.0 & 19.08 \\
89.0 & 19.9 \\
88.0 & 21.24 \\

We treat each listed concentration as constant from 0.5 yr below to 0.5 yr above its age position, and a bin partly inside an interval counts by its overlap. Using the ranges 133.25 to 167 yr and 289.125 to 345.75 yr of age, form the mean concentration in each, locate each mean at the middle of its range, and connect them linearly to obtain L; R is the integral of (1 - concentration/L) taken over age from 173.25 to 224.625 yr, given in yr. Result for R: 6.2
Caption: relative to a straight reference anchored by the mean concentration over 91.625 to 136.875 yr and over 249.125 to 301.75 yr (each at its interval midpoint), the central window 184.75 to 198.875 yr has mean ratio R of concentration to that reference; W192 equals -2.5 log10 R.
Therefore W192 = 0.24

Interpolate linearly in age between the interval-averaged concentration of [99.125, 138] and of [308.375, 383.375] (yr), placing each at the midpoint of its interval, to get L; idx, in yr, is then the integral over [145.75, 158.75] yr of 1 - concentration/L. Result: -3.4 yr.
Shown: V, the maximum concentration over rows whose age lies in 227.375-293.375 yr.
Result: 33.6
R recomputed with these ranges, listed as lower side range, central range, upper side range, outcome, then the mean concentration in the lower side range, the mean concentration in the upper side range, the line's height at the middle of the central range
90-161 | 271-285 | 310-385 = -2.0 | 23.1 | 29.2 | 27.3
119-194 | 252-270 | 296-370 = -2.9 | 26.1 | 29.6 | 28.2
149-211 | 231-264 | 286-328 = -3.3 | 25.8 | 31.7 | 28.9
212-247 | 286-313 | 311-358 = -1.3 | 30.6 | 29.6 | 29.9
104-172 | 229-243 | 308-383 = -1.7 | 25.8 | 29.3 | 27.5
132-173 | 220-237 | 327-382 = -1.4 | 28.4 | 28.2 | 28.3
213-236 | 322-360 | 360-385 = 1.2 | 30.5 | 28.7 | 29.1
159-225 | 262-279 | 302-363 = -2.4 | 26.2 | 29.5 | 28.1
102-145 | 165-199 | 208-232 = 4.5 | 23.4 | 30.2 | 27.5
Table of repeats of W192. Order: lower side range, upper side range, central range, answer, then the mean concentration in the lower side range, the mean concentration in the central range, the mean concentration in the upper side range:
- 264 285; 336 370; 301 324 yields -0.09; 31.5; 32.3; 27.7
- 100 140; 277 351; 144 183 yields -0.15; 22.4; 27.7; 30.4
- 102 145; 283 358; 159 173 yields -0.14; 23.4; 28.3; 30.1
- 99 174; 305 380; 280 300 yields -0.10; 25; 31.1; 29.3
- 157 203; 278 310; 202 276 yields -0.11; 24.9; 31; 30.9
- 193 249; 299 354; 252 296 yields -0.08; 29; 31.8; 30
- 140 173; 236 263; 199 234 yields 0.05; 28.5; 29.3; 32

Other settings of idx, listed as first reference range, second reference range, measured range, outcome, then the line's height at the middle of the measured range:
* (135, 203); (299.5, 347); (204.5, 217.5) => -0.9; 27.2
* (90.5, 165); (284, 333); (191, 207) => 1.5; 26.5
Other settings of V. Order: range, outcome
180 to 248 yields 32.04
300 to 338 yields 36.38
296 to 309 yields 31.7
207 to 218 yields 30.45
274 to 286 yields 32.31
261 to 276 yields 32.95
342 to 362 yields 27.87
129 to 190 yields 30.05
